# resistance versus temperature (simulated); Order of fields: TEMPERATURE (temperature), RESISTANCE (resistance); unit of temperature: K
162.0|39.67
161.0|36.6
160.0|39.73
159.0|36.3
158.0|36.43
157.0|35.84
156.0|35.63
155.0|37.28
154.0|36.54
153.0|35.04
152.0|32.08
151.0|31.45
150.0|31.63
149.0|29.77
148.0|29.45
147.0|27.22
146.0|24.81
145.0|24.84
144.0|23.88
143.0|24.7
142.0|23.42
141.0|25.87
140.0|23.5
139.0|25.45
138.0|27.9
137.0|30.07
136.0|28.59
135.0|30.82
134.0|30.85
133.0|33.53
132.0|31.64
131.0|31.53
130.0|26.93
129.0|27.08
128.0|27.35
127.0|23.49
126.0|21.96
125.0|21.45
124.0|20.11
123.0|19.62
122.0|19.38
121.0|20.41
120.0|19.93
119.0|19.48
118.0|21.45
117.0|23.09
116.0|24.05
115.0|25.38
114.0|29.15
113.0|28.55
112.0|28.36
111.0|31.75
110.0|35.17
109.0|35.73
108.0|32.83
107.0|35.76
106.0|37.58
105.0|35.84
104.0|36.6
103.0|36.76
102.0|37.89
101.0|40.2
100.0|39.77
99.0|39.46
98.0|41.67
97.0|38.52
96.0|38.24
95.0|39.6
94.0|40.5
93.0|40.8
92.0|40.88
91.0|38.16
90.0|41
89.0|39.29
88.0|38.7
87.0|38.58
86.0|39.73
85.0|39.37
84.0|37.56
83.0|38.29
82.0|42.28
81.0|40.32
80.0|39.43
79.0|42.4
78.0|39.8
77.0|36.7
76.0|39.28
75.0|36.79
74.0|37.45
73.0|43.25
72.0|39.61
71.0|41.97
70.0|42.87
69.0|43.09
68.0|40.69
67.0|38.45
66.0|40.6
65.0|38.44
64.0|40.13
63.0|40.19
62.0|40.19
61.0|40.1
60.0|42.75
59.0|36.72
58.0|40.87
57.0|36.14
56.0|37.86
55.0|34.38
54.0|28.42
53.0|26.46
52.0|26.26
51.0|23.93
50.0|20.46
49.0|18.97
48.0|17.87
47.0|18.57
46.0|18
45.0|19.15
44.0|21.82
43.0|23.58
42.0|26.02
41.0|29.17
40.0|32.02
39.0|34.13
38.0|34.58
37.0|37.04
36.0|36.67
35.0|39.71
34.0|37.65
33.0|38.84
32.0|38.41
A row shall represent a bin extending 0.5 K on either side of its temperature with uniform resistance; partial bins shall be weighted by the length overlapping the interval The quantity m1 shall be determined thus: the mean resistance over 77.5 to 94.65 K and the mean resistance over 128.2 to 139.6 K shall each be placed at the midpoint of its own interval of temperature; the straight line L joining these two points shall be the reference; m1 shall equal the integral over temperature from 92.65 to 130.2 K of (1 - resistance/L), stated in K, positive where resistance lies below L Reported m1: 4.4 K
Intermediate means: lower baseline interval 39.8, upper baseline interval 29.4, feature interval 30.6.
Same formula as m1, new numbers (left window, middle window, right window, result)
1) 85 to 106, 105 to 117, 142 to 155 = 1.71 K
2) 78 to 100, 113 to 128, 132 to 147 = 4.45 K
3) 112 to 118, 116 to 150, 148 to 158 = 4.76 K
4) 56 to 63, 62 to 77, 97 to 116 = -0.66 K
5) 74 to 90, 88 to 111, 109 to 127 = -4.49 K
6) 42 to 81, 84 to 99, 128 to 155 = -3.49 K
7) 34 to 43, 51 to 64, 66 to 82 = 0.54 K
